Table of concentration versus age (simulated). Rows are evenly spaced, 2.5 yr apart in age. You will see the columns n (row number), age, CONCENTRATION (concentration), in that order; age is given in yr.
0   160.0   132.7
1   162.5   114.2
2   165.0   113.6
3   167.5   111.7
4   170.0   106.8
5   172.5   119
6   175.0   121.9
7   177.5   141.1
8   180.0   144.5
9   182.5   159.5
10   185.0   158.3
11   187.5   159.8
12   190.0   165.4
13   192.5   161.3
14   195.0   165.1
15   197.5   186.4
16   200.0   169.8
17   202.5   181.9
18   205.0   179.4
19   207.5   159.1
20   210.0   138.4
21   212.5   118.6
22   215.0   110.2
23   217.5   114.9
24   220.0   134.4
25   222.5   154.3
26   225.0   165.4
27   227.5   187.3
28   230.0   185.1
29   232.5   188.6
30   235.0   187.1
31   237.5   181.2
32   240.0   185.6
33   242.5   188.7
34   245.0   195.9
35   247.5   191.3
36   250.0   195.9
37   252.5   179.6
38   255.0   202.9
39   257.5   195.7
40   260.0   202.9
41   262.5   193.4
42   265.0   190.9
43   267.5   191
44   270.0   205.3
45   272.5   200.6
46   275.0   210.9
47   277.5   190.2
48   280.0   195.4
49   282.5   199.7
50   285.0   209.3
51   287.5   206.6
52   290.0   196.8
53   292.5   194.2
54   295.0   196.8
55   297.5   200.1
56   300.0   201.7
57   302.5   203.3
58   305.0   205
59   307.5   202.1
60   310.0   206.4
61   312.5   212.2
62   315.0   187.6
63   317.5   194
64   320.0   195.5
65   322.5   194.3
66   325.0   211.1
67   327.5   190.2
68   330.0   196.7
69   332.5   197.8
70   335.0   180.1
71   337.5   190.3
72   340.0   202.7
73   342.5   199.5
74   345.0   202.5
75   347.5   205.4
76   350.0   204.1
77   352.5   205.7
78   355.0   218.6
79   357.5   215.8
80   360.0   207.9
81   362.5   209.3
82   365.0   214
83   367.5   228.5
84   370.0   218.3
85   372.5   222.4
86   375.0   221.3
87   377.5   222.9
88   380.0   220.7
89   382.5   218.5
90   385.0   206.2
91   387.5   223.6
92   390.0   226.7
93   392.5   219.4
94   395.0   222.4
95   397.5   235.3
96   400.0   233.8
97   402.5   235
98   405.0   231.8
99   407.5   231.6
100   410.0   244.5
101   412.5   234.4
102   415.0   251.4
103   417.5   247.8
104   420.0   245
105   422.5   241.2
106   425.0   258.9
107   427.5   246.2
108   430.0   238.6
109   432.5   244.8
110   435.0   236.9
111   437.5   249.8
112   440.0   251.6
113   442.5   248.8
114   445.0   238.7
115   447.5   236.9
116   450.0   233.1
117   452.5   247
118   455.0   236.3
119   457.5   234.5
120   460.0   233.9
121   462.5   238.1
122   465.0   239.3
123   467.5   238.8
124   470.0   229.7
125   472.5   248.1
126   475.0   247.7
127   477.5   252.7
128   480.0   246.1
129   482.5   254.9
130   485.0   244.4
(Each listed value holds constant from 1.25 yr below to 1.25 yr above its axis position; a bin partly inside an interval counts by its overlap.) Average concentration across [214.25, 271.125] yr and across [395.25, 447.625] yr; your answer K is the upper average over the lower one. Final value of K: 1.34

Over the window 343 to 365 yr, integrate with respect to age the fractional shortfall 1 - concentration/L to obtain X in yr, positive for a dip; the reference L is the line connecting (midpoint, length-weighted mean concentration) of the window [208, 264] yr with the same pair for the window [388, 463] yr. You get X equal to 0.5 yr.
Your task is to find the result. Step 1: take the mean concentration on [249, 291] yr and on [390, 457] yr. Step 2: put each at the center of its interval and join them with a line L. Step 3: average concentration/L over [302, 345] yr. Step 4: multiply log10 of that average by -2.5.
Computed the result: 0.08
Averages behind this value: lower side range 198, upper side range 240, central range 198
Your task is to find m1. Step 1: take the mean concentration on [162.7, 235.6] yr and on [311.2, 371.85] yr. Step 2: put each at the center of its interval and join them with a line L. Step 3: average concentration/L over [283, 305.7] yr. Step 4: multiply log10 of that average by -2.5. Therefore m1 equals -0.09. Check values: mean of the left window 150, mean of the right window 204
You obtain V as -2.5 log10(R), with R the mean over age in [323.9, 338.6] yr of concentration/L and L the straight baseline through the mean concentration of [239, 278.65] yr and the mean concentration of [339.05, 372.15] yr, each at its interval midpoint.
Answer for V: 0.07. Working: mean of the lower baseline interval 195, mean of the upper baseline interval 211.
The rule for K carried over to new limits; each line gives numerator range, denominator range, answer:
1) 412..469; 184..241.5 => 1.49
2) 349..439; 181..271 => 1.32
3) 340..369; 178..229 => 1.35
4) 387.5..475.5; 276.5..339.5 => 1.21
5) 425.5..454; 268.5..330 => 1.21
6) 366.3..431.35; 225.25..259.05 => 1.23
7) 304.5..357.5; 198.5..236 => 1.27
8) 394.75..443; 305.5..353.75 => 1.22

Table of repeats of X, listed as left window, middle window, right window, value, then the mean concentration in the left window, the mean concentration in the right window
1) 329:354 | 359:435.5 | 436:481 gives -3.8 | 199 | 242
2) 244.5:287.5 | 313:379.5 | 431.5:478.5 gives 3.3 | 197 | 241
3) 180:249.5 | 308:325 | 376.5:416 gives 0.1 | 166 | 229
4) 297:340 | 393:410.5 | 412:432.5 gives 0.3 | 198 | 246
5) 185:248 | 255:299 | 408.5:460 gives -2.8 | 166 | 243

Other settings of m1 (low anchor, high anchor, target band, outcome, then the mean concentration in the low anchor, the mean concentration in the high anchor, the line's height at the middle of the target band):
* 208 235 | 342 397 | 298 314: -0.091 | 152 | 216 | 188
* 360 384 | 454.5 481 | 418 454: -0.049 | 219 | 241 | 233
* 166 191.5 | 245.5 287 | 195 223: 0.055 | 139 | 197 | 159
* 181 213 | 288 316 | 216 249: 0.015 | 163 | 201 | 176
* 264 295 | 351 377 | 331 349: 0.077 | 199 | 216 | 211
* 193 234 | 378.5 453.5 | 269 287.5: -0.102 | 159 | 237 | 184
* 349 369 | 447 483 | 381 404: -0.013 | 213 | 241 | 222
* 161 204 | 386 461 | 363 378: -0.012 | 146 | 239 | 218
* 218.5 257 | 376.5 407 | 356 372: 0.005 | 181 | 225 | 217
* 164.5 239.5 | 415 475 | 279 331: -0.052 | 153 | 242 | 191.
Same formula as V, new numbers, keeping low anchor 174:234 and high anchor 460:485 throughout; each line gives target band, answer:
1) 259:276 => -0.13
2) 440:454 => -0.03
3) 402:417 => -0.07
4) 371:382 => -0.05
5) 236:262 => -0.12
